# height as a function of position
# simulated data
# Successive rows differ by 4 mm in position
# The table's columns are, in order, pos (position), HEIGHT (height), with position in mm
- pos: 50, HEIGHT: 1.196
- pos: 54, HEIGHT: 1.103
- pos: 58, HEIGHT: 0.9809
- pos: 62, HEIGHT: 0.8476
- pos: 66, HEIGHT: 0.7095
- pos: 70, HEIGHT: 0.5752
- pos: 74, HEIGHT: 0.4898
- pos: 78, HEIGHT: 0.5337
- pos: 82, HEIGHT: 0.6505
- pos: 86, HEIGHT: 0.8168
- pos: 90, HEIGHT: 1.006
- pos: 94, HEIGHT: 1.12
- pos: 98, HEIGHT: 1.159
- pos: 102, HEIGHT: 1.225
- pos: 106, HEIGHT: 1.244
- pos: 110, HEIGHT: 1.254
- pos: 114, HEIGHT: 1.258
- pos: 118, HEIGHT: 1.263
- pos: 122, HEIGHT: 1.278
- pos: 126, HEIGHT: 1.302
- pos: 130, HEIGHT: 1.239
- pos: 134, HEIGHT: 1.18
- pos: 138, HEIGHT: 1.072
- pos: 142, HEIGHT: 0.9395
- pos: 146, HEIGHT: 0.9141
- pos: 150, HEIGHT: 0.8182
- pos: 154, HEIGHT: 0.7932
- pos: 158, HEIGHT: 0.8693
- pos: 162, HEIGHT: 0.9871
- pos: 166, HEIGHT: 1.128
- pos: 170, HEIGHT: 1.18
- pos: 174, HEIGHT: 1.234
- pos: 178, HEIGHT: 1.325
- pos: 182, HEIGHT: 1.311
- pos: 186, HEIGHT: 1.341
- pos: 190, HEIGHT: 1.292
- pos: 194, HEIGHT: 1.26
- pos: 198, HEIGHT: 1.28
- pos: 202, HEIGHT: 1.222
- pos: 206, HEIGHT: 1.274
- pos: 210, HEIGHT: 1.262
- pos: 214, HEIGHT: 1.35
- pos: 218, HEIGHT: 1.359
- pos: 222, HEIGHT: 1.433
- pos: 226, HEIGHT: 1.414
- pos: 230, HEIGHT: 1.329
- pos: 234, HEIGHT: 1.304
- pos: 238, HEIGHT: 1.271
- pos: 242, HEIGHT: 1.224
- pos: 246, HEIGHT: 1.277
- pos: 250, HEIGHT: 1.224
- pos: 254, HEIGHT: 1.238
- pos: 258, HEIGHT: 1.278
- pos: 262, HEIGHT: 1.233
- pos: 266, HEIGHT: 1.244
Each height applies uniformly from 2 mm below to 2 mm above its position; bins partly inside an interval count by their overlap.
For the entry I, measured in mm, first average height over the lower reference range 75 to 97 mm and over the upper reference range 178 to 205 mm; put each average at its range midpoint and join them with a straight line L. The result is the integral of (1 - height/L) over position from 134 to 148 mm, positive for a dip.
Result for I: 0.78 mm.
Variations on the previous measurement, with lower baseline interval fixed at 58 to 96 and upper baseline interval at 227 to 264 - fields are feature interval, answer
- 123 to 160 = -2.8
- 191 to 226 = -4.6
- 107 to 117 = -4.5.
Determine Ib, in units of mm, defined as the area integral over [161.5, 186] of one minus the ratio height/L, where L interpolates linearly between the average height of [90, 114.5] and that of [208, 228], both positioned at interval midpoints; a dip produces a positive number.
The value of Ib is 1.5 mm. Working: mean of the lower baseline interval 1.19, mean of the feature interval 1.22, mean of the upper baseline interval 1.36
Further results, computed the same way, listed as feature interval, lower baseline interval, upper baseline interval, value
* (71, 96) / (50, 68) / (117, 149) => 6.2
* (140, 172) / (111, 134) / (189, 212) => 7.8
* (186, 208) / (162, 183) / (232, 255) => -0.9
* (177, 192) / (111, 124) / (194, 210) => -0.7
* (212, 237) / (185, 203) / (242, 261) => -1.9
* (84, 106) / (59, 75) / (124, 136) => -3.4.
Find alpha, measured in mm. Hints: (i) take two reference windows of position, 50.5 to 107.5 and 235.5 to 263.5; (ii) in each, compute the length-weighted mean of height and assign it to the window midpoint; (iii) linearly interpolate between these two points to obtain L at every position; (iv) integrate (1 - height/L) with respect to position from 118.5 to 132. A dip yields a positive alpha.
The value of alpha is -3.8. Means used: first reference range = 0.895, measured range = 1.27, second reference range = 1.25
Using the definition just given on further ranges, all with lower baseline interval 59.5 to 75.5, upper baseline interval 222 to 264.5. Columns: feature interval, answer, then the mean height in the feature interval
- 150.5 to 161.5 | 1.5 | 0.851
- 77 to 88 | 0.7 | 0.679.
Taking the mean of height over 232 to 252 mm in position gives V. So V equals 1.26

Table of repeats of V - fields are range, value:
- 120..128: 1.29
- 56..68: 0.846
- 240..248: 1.25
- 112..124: 1.27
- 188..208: 1.27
